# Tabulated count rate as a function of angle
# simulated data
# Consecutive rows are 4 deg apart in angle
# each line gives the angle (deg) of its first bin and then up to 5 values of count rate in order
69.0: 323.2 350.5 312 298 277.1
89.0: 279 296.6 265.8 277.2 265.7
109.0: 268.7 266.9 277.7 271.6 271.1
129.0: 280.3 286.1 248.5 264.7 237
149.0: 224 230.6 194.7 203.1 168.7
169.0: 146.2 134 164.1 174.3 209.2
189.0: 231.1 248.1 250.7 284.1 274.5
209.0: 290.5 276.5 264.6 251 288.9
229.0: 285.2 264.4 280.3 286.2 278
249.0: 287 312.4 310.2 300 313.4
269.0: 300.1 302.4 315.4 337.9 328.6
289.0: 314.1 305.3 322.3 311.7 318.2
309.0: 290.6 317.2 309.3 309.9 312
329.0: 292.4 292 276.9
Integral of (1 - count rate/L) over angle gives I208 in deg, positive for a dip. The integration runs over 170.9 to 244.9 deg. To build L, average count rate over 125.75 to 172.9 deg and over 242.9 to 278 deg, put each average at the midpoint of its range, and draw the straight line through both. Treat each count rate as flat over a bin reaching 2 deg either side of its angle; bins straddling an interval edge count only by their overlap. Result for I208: 5.0 deg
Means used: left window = 223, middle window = 248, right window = 302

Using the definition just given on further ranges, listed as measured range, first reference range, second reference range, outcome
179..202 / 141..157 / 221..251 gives 2.1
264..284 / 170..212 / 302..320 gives -2.2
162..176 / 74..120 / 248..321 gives 6.6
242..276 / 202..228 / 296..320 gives -1.0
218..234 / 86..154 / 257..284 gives 1.4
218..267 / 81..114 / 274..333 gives 2.3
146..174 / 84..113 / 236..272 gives 9.3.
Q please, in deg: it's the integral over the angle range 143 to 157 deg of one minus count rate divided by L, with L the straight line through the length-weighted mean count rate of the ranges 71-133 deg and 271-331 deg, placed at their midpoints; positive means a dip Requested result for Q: 3.1 deg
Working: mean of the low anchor 284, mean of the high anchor 312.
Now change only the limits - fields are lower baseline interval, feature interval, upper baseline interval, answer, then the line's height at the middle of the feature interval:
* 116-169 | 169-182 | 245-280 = 5.2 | 257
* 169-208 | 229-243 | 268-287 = -0.4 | 271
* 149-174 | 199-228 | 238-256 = -3.1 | 250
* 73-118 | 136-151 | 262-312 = 2.5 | 291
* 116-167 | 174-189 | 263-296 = 4.4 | 263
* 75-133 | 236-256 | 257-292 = 1.1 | 308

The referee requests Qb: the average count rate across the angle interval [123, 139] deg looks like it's 272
